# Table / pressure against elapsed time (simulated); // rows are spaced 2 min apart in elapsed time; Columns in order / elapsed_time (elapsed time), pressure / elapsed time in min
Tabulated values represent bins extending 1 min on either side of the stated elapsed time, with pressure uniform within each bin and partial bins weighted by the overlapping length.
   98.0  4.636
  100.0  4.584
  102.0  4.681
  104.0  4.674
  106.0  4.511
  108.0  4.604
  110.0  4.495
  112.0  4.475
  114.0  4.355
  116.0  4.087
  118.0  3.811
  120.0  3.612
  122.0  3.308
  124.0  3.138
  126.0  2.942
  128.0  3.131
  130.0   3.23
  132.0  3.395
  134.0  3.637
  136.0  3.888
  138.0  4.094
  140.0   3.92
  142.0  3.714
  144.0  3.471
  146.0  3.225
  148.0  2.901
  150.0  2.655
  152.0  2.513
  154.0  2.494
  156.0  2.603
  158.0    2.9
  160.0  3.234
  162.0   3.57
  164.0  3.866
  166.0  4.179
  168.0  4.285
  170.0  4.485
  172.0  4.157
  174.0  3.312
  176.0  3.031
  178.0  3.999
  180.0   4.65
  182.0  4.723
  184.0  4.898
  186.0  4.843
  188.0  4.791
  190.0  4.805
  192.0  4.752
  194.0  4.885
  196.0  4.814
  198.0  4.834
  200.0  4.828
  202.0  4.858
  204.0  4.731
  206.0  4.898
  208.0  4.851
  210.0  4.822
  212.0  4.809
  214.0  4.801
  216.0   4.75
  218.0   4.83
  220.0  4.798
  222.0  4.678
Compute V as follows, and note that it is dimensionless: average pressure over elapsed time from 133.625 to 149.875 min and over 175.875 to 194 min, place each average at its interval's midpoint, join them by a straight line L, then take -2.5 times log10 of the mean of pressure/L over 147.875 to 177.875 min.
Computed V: 0.21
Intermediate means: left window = 3.55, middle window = 3.38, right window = 4.59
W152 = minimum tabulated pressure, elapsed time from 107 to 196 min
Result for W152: 2.494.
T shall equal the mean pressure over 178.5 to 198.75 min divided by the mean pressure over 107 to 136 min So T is 1.3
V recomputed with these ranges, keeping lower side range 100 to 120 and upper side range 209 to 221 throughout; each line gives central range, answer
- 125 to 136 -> 0.32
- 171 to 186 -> 0.12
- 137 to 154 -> 0.35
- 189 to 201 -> -0.02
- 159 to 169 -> 0.20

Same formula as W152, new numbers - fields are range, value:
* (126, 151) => 2.655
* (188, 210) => 4.731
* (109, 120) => 3.612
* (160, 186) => 3.031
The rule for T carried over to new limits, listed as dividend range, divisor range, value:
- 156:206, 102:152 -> 1.15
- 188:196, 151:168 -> 1.49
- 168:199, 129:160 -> 1.38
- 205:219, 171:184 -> 1.19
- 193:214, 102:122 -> 1.13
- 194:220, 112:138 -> 1.34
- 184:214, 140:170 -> 1.45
